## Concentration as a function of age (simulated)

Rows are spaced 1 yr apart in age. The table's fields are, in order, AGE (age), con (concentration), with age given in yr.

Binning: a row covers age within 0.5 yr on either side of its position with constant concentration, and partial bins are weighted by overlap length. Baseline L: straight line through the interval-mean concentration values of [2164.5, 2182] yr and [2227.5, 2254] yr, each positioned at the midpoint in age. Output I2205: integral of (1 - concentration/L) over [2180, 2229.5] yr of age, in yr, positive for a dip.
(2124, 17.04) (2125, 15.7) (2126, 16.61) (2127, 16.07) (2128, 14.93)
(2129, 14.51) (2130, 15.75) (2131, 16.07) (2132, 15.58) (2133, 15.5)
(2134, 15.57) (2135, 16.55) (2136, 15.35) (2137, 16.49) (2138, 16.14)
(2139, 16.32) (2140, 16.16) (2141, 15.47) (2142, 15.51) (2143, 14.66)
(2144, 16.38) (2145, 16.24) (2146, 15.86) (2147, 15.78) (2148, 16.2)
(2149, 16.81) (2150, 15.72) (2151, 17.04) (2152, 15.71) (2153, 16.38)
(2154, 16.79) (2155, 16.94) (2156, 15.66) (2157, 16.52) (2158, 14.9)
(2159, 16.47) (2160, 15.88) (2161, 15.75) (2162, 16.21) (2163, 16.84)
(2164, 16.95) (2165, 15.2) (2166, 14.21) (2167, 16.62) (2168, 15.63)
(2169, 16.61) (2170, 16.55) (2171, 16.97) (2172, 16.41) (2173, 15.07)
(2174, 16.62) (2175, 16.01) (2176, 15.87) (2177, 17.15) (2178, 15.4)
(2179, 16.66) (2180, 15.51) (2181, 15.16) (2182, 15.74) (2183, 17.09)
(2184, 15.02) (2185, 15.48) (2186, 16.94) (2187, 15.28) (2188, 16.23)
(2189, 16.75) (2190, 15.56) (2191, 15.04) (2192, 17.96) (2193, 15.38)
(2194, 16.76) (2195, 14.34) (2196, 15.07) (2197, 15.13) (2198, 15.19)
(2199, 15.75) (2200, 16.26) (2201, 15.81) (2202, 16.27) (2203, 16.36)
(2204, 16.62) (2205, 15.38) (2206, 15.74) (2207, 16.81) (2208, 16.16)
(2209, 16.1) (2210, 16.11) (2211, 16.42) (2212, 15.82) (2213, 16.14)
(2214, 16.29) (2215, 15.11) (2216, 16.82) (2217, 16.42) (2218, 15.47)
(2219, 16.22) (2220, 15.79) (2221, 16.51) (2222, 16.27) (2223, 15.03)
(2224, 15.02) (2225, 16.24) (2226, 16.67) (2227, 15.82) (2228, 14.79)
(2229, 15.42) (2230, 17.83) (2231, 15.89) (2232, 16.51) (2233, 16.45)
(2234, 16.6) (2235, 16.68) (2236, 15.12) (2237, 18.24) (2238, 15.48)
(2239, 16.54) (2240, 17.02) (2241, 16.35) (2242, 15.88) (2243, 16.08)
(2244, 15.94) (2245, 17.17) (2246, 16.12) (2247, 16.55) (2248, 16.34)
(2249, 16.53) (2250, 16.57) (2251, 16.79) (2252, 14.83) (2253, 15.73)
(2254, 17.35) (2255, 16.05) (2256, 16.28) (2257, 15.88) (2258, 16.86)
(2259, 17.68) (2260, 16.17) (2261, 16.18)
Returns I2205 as 0.7 yr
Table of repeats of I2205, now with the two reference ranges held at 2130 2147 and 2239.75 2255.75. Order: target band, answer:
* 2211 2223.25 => 0.1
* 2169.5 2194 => -0.1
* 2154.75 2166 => 0.0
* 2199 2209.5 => 0.0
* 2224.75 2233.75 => 0.0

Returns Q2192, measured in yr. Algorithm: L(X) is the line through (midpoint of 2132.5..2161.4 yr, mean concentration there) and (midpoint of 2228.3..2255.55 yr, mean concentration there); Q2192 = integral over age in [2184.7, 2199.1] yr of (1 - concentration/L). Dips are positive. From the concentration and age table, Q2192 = 0.3 yr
